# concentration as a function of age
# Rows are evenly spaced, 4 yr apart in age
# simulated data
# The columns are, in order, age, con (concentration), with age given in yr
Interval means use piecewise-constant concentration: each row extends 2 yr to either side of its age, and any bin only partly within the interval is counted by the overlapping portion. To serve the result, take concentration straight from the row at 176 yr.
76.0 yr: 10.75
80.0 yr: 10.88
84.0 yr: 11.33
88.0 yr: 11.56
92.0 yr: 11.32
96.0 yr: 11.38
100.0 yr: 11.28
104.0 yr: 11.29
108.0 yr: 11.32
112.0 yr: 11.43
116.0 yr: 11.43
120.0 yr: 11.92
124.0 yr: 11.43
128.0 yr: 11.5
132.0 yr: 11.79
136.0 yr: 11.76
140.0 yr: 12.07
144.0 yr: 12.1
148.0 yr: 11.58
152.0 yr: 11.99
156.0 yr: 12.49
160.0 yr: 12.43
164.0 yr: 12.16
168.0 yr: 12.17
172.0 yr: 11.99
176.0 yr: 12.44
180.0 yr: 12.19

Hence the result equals 12.44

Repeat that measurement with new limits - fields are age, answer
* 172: 11.99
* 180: 12.19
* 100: 11.28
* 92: 11.32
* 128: 11.5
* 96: 11.38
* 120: 11.92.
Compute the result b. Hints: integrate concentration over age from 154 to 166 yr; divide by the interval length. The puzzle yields 12.4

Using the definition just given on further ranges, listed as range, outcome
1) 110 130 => 11.5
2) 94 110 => 11.3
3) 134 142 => 11.9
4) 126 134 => 11.6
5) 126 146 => 11.8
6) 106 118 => 11.4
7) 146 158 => 12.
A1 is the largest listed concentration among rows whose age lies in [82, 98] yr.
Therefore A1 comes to 11.56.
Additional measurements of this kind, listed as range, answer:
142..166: 12.49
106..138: 11.92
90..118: 11.43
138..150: 12.1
